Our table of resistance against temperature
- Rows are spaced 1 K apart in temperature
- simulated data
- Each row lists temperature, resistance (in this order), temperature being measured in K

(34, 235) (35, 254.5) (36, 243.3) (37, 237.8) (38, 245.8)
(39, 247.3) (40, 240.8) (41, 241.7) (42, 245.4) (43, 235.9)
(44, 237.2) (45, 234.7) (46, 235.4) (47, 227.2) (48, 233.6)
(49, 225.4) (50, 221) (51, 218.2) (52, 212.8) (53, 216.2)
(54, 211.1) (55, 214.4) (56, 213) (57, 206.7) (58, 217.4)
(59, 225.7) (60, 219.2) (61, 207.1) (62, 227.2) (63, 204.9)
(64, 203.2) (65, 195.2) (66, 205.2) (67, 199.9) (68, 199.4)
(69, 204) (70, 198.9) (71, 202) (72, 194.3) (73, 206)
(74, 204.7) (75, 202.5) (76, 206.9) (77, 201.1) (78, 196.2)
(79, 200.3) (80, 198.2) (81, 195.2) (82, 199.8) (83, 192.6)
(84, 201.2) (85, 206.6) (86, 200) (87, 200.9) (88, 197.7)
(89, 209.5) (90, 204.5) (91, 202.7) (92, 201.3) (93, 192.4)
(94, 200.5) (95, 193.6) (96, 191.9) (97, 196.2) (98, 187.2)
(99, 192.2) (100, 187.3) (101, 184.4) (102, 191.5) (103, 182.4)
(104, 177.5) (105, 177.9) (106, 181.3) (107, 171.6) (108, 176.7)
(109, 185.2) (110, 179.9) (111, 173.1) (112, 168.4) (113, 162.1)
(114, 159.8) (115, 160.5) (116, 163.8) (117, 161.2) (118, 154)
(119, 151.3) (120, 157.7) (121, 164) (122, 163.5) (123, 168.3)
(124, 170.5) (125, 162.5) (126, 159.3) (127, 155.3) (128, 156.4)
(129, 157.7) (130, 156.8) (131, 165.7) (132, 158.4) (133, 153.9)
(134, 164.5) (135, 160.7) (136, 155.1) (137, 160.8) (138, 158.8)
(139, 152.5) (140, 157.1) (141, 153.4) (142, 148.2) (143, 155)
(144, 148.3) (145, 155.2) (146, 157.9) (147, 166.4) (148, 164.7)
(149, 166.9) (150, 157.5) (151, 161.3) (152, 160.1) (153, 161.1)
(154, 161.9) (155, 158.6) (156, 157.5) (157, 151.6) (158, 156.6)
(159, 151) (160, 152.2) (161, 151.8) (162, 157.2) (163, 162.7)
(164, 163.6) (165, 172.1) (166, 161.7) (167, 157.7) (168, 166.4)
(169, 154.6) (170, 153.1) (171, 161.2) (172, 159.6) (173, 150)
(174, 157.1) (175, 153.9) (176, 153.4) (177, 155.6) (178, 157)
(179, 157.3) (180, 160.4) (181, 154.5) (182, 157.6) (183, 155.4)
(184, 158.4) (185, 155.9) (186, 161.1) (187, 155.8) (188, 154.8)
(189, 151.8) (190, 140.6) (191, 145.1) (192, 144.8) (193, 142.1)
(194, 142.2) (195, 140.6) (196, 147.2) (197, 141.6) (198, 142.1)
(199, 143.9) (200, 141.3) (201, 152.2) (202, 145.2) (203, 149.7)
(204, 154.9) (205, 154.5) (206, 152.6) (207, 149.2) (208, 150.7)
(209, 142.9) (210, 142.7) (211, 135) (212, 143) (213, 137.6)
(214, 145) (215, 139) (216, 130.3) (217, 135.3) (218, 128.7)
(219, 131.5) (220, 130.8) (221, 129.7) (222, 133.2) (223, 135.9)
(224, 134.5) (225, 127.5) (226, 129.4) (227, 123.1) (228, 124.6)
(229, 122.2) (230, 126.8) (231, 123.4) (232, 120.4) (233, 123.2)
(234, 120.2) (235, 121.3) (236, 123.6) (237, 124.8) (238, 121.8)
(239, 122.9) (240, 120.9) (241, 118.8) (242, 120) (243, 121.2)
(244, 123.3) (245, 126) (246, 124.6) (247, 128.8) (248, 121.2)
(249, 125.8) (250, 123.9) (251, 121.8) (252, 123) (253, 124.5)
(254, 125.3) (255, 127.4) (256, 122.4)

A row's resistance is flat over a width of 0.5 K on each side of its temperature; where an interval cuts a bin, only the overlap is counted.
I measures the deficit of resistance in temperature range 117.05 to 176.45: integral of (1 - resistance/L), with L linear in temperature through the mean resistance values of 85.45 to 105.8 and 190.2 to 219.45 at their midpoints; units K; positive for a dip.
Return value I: 3.9 K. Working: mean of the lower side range 193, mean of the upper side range 143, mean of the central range 158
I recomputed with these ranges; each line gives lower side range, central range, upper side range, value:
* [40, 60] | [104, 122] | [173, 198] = 2.2 K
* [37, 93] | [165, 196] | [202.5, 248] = 0.0 K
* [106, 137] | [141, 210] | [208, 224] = -2.9 K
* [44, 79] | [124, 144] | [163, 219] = 2.2 K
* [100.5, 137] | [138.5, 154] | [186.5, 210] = 0.2 K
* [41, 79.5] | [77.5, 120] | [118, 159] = 0.3 K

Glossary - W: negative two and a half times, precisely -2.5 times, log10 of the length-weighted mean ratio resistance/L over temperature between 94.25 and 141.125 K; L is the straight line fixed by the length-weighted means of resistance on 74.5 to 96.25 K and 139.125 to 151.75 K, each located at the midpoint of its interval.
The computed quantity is 0.05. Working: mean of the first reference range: 200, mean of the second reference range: 158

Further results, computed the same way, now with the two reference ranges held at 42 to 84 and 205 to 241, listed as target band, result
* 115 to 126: 0.13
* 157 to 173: 0.02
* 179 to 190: -0.04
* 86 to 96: -0.01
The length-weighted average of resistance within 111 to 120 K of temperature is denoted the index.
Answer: 161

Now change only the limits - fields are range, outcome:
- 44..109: 203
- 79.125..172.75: 170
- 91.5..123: 177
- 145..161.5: 158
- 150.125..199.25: 155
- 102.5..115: 174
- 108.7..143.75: 161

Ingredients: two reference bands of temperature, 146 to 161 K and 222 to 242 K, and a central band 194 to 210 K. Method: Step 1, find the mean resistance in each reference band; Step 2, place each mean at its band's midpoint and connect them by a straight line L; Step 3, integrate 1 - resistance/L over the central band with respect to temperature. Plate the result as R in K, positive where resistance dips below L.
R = -1.1 K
